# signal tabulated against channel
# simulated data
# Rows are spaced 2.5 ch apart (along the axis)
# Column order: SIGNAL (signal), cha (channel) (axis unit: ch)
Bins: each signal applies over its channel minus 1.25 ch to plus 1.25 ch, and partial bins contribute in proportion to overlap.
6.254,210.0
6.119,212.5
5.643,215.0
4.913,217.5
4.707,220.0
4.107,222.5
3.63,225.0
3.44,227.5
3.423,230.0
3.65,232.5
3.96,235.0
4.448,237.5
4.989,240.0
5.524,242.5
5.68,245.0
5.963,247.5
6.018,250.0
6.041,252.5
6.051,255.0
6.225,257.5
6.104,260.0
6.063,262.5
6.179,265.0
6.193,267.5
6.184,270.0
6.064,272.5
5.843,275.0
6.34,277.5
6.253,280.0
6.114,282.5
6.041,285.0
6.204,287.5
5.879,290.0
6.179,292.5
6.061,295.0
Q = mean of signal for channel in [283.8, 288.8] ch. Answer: 6.12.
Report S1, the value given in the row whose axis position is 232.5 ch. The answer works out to 3.65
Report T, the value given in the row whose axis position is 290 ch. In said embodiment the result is 5.879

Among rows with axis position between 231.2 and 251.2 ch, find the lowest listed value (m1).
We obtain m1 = 3.65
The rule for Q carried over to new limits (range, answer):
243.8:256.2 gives 5.95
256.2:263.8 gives 6.13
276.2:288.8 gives 6.19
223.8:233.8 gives 3.54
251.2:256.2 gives 6.05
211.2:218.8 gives 5.56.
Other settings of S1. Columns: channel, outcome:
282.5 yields 6.114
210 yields 6.254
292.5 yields 6.179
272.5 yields 6.064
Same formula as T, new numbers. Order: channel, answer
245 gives 5.68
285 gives 6.041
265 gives 6.179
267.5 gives 6.193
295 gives 6.061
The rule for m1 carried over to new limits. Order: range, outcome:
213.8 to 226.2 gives 3.63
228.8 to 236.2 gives 3.423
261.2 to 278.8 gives 5.843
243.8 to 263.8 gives 5.68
